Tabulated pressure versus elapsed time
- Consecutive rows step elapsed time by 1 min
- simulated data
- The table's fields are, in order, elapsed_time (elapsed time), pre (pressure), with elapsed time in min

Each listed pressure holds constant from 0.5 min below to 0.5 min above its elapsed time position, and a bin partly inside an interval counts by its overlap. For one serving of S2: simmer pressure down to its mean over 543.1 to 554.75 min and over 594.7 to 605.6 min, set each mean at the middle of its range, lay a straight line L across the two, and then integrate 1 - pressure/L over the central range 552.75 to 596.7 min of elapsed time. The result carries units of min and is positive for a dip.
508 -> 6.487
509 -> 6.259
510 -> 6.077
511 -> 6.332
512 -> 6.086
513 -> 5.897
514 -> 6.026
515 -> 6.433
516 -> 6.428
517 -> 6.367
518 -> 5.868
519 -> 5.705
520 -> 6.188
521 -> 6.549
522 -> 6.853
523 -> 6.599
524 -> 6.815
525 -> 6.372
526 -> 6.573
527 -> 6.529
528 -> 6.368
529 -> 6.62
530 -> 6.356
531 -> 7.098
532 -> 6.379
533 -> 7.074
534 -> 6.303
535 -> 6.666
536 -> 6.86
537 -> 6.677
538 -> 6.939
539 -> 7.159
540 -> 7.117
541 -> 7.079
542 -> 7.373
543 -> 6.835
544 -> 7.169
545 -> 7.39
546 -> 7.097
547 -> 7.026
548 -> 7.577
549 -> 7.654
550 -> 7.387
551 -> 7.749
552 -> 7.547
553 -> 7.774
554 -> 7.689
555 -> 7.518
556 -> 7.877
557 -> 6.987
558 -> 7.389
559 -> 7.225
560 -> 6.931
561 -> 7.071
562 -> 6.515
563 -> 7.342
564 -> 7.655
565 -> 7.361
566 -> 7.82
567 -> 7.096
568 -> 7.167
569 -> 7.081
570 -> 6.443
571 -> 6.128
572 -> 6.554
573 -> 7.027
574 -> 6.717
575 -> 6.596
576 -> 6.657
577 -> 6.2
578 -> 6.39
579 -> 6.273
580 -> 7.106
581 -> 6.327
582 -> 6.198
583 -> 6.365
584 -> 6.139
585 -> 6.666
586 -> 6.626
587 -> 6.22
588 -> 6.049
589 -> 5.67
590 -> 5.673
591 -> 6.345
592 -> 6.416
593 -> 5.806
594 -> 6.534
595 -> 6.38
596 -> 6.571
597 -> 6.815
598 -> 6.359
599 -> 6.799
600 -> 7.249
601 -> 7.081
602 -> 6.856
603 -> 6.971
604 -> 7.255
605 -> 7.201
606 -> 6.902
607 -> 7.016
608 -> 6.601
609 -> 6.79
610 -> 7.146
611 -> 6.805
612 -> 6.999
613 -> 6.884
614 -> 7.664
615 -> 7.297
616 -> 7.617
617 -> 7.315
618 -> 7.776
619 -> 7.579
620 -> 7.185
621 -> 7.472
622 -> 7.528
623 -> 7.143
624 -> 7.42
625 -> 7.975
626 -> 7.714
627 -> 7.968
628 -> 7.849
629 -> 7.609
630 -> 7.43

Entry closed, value 2.6 min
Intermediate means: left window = 7.44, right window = 6.88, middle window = 6.73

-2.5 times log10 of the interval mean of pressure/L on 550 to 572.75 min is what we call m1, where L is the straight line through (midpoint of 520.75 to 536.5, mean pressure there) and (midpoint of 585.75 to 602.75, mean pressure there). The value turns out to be -0.109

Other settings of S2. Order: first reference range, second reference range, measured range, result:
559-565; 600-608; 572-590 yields 1.72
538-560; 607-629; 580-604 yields 2.89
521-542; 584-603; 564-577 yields -0.66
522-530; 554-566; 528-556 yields -0.82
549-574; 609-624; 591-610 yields 1.36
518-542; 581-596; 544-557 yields -1.98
